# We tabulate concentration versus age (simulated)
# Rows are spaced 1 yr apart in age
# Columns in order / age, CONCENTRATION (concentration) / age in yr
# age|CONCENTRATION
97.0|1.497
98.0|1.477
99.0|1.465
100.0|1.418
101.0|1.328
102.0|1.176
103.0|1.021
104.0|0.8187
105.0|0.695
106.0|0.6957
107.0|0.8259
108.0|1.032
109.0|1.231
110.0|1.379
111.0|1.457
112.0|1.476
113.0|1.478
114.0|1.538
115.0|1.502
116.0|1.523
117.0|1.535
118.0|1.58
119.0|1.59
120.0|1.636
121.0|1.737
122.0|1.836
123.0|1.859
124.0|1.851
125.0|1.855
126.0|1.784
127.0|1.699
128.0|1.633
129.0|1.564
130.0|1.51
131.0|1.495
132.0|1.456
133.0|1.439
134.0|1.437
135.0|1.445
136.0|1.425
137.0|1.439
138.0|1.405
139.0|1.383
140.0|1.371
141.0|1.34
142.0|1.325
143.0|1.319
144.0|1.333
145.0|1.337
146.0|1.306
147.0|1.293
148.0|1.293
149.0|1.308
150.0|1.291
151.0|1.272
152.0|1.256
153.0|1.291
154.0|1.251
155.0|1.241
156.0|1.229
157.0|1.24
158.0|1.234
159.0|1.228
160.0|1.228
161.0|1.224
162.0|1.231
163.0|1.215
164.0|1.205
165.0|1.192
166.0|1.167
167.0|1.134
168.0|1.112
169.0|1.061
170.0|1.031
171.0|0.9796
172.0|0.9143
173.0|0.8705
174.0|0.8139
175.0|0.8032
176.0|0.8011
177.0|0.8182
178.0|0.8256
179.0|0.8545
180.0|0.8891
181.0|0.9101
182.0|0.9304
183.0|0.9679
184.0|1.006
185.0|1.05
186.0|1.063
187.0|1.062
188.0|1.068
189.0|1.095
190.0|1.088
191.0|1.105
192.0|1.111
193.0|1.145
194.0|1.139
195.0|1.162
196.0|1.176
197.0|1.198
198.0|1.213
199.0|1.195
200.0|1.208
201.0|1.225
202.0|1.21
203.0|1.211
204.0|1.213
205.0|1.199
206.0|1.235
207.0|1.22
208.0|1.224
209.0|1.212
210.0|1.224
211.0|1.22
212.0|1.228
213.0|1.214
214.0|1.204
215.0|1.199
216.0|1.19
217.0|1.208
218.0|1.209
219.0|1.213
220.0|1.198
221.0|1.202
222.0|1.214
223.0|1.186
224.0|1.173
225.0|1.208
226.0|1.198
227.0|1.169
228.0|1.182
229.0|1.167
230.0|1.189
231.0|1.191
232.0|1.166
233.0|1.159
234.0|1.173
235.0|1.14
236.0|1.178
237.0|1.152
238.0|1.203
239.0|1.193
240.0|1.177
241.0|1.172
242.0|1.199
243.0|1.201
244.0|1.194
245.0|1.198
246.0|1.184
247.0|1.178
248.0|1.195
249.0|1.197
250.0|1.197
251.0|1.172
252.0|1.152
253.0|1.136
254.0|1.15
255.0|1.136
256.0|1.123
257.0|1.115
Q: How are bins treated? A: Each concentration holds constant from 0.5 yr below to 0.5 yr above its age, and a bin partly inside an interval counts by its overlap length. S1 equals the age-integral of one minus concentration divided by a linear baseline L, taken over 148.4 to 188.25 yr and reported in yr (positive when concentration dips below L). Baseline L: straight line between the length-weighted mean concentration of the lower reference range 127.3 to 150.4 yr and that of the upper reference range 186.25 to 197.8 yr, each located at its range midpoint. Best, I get 5.38 yr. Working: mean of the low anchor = 1.4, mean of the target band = 1.08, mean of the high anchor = 1.12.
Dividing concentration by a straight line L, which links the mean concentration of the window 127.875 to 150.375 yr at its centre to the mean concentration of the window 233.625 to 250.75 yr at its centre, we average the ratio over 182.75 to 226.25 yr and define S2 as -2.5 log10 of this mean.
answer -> 0.08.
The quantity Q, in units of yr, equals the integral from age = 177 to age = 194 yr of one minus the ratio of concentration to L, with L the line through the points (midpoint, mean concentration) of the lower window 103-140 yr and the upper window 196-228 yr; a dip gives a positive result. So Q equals 3.54 yr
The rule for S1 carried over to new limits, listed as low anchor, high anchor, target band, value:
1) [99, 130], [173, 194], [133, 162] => -2.48 yr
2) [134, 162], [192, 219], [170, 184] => 4.12 yr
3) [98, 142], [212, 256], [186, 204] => 1.61 yr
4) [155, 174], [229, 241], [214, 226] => -0.36 yr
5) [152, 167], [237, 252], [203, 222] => -0.16 yr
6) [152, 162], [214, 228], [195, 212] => -0.02 yr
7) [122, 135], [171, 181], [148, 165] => -1.12 yr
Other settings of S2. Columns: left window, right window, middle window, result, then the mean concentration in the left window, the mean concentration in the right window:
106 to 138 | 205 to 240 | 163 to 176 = 0.312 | 1.51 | 1.2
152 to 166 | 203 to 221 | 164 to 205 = 0.160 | 1.23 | 1.21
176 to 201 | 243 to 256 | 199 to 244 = -0.075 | 1.05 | 1.17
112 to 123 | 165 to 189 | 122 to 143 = -0.066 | 1.6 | 0.97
